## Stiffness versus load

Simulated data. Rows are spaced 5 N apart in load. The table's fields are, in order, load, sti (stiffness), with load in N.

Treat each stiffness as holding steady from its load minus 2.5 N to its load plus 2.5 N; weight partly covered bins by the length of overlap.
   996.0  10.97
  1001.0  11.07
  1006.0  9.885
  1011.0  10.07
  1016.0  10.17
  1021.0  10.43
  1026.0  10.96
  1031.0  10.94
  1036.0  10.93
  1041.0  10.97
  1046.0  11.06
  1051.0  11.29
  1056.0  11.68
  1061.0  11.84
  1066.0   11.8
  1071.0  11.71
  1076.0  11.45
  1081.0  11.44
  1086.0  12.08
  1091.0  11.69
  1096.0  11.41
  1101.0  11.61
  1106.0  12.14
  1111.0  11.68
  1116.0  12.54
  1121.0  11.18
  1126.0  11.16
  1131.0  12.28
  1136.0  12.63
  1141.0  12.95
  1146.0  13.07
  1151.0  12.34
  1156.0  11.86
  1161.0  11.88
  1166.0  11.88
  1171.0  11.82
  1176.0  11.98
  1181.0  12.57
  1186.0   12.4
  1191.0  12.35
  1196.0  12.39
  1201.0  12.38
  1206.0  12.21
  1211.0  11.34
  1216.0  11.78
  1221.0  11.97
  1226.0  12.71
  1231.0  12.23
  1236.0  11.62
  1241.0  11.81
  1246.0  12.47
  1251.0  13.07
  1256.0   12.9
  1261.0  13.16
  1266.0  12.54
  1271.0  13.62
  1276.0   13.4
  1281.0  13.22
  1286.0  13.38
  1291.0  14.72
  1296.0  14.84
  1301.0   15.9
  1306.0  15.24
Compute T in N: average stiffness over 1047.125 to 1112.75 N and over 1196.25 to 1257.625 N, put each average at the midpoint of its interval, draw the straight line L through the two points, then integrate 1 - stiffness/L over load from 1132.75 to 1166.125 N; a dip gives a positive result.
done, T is -1.4 N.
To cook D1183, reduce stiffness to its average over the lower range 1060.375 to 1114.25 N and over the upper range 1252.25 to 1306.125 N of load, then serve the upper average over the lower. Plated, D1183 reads 1.18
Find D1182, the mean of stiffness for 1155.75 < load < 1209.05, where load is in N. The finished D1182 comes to 12.2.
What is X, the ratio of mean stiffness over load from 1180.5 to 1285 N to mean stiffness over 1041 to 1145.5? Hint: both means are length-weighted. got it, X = 1.06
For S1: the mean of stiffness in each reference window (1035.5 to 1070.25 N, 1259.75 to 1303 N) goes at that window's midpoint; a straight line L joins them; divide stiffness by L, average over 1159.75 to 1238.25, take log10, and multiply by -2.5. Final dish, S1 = 0.076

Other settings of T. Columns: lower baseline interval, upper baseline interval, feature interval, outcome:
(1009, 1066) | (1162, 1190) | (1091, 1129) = -0.33 N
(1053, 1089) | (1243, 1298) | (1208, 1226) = 1.49 N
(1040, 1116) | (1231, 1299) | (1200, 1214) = 0.81 N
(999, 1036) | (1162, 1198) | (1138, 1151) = -1.15 N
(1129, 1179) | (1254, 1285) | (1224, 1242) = 1.09 N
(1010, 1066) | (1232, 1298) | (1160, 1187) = 0.38 N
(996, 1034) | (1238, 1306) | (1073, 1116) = -1.04 N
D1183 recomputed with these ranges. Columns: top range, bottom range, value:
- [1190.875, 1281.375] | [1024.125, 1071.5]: 1.10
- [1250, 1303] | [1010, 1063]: 1.25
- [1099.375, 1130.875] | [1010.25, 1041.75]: 1.10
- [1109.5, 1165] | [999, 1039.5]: 1.15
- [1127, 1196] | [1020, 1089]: 1.08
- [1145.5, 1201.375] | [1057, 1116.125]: 1.04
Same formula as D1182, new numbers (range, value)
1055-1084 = 11.7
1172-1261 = 12.3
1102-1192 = 12.1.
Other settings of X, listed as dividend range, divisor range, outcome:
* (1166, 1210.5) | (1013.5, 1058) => 1.12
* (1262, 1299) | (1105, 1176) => 1.13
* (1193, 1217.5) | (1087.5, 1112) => 1.03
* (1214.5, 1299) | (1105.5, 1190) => 1.07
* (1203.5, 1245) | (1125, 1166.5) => 0.98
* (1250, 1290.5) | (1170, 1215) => 1.09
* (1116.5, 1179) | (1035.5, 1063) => 1.07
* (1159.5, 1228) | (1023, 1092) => 1.06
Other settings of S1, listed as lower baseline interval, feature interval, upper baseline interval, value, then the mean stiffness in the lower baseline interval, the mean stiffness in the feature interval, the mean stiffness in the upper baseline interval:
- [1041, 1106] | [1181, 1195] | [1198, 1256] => -0.03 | 11.6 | 12.4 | 12.2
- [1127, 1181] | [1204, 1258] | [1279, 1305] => 0.11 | 12.3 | 12.2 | 14.5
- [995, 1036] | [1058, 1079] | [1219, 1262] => -0.07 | 10.6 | 11.7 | 12.4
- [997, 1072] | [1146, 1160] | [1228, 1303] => -0.01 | 11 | 12.2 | 13.2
